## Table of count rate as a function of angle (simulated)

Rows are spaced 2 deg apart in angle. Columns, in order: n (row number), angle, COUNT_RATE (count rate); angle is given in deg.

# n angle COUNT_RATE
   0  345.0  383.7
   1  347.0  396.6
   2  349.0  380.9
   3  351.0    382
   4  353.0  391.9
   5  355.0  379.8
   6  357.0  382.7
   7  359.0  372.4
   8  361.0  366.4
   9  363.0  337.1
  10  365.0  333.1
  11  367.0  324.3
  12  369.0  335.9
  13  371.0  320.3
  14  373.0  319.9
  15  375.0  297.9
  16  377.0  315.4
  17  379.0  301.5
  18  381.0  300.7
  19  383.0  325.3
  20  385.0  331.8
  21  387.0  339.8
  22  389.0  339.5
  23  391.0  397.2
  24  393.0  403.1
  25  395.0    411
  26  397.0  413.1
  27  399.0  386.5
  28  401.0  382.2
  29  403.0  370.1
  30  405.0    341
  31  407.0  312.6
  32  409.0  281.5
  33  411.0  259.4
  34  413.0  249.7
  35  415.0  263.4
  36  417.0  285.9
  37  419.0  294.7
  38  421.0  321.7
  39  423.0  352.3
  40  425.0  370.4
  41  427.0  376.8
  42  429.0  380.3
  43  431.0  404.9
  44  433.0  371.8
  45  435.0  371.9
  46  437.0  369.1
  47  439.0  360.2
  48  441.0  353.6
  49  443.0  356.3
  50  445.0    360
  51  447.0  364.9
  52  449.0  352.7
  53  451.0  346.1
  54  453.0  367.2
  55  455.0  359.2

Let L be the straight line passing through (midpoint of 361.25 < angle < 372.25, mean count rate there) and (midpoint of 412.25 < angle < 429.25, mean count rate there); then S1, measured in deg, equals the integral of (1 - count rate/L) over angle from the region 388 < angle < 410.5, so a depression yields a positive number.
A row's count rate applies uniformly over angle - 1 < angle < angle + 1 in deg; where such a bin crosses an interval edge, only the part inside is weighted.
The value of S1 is -2.7 deg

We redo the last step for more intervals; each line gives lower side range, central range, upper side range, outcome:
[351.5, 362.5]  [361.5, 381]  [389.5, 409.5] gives 2.8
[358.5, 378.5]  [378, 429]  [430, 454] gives 1.4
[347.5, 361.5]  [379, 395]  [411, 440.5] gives 0.5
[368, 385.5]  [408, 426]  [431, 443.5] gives 2.7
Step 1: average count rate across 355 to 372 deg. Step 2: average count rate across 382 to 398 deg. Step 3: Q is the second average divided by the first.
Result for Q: 1.1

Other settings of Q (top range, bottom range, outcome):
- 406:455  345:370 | 0.93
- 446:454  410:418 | 1.35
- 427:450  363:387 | 1.15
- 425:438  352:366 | 1.03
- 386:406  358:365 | 1.07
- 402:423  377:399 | 0.84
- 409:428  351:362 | 0.81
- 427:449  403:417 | 1.27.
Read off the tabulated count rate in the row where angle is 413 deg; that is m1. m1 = 249.7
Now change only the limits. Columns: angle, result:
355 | 379.8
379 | 301.5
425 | 370.4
